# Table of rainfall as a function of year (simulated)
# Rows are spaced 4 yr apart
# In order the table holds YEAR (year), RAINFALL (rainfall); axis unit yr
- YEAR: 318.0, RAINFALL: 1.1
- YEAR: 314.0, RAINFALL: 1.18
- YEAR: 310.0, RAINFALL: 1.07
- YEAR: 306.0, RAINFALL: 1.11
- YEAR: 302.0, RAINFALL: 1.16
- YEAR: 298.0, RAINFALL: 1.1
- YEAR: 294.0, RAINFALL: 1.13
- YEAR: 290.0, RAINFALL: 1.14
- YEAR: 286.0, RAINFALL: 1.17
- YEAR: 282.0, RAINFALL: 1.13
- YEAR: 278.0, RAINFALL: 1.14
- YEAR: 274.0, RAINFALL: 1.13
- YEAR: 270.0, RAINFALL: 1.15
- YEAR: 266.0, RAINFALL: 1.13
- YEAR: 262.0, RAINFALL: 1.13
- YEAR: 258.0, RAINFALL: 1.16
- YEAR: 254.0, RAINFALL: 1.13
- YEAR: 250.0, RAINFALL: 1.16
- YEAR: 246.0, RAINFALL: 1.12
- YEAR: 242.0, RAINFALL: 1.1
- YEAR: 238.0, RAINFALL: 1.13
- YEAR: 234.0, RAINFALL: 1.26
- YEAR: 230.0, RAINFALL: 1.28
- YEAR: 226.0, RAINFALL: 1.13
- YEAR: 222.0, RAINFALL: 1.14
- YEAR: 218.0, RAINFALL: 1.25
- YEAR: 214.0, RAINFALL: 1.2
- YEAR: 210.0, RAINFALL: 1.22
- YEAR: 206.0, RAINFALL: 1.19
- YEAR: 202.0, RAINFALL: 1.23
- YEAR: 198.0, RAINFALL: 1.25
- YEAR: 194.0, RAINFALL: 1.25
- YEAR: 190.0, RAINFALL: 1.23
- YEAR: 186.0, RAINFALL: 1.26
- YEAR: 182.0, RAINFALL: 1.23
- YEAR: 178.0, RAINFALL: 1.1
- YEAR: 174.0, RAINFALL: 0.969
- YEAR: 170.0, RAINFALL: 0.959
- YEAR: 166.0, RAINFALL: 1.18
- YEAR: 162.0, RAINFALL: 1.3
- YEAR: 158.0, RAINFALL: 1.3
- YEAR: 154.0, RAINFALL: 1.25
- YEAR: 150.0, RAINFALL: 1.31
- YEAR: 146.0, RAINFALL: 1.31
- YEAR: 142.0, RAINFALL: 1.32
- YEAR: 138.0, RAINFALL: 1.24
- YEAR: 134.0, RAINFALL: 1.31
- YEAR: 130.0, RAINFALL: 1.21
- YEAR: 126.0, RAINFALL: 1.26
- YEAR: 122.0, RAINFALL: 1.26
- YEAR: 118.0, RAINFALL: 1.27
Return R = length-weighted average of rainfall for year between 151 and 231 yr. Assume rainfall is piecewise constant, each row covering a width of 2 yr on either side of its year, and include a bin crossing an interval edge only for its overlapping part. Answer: 1.2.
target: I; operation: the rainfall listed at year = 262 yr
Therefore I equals 1.13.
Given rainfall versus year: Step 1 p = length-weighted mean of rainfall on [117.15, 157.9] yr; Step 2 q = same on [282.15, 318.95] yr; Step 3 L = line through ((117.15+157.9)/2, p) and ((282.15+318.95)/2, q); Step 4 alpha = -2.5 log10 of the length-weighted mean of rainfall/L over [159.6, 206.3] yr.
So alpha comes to 0.05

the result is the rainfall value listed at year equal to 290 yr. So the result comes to 1.14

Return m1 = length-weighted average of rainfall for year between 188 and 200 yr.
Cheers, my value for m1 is 1.24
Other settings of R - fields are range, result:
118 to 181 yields 1.22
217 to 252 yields 1.17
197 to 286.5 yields 1.17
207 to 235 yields 1.21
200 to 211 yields 1.21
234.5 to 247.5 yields 1.13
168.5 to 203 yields 1.17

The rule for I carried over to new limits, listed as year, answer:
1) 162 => 1.3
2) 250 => 1.16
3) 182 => 1.23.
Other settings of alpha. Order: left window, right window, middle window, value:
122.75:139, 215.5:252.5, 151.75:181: 0.07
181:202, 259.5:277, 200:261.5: 0.01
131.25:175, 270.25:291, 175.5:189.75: 0.01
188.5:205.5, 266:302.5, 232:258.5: 0.03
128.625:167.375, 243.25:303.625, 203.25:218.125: 0.00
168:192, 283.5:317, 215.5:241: -0.06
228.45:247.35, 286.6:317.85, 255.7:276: 0.02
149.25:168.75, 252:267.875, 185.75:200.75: -0.03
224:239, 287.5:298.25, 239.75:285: 0.03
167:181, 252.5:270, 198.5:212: -0.14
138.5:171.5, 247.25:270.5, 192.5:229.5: -0.02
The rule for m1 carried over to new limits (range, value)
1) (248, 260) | 1.15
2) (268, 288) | 1.14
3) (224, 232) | 1.21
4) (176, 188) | 1.2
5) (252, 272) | 1.14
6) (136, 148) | 1.29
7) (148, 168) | 1.27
